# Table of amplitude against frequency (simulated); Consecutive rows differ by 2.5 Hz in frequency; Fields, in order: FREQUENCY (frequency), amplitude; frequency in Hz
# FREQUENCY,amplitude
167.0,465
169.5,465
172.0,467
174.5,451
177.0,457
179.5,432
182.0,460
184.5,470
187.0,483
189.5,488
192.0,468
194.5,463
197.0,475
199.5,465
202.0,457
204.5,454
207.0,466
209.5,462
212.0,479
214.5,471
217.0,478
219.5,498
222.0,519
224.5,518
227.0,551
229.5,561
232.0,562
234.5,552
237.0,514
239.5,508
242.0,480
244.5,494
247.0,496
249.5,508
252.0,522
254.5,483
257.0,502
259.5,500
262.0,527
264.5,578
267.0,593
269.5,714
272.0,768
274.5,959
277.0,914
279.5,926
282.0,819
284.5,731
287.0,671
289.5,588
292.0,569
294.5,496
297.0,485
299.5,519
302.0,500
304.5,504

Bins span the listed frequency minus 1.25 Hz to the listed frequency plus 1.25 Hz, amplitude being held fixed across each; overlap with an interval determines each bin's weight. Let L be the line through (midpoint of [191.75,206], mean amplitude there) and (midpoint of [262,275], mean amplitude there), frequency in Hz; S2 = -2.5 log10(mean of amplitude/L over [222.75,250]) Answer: 0.12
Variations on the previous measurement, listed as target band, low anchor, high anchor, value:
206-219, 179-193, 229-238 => 0.09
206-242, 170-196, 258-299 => 0.09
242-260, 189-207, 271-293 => 0.30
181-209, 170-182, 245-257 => -0.01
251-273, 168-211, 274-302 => 0.09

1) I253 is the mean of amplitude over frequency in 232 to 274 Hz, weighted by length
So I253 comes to 554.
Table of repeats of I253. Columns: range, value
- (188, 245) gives 495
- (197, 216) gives 466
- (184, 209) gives 469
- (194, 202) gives 466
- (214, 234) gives 523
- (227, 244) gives 530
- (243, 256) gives 500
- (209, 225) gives 489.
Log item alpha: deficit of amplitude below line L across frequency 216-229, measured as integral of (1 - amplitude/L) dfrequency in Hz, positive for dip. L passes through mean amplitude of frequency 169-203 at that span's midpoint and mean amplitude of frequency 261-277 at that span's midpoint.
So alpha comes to 1.3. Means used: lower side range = 464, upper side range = 710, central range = 516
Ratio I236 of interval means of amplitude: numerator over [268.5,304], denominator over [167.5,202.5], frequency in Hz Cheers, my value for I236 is 1.48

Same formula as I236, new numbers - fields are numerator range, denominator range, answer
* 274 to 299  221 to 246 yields 1.34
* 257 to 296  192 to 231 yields 1.40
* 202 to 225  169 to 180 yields 1.05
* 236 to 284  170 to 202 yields 1.34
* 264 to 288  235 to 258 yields 1.54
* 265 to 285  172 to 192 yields 1.72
